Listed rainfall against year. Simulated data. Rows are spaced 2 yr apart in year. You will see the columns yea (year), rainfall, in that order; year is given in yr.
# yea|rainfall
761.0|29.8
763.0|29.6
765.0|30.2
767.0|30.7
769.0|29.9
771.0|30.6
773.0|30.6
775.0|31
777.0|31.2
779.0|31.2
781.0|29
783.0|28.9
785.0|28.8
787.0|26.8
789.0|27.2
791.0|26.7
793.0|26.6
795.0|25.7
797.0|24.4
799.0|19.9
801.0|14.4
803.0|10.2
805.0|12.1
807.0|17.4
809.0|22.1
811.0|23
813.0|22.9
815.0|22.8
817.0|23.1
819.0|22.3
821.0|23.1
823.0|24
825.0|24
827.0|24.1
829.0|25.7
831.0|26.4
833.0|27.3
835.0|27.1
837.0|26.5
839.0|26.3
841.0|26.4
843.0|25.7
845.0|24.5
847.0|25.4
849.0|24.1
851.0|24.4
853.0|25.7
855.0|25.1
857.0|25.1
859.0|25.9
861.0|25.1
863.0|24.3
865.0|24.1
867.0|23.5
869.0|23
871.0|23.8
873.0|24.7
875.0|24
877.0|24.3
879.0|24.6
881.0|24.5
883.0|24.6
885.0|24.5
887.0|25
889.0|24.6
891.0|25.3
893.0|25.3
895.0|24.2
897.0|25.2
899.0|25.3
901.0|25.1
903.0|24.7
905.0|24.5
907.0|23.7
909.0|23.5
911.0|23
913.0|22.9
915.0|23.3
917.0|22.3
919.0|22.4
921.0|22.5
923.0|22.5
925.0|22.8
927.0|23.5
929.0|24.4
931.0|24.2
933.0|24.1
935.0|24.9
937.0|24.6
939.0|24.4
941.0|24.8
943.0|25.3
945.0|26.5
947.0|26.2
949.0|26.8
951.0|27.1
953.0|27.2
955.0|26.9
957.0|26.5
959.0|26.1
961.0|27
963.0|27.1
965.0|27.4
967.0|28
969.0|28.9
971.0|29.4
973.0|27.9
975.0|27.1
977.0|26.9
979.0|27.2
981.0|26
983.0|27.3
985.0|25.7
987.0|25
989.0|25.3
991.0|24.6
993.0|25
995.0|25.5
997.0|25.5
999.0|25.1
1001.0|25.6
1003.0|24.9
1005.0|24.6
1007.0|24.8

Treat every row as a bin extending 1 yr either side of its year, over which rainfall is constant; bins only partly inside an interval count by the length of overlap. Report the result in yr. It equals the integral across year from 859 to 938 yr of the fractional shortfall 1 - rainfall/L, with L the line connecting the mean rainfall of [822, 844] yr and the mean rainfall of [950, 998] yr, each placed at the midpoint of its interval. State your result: 6.3 yr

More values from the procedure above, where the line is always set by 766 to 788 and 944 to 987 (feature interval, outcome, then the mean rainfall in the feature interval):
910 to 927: 3.1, 22.8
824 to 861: 4.3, 25.5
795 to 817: 7.5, 19.4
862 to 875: 2.1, 23.9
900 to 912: 1.7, 24.1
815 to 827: 2.4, 23.3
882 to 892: 1.2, 24.8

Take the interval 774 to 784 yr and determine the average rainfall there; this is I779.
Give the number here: 30.3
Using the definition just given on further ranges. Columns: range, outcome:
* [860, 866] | 24.5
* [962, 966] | 27.2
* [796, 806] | 16.2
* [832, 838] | 27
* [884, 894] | 24.9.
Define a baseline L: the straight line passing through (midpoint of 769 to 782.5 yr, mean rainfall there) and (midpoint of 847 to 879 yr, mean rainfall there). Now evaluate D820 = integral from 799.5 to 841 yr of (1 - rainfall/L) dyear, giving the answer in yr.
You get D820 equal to 7.5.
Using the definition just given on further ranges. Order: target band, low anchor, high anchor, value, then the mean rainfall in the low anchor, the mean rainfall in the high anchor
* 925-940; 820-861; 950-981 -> 1.5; 25.3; 27.3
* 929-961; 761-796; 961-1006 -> 1.4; 29.1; 26.4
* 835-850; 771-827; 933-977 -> -0.5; 24.2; 26.6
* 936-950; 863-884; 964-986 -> 0.5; 24.1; 27.4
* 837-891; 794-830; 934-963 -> -4.1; 21.2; 26.1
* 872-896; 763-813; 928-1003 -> 1.1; 25.4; 26.1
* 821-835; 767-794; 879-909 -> 1.1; 29.2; 24.7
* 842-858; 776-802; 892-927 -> 0.0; 26.2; 23.7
